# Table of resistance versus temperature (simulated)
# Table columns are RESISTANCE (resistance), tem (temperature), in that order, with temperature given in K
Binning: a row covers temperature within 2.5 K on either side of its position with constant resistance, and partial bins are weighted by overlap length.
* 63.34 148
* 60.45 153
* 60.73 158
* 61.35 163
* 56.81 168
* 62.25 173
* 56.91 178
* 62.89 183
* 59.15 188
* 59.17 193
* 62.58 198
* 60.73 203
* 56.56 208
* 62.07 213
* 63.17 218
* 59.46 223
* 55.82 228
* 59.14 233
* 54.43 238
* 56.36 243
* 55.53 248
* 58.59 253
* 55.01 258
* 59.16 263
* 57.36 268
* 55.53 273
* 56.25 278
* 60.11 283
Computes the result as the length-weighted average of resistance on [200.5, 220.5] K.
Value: 60.6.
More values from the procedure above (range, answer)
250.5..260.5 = 56.8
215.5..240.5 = 58.4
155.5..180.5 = 59.6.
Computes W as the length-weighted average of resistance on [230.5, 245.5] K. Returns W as 56.6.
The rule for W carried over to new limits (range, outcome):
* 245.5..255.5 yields 57.1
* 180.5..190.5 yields 61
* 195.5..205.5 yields 61.7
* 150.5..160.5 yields 60.6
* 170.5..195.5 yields 60.1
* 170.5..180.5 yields 59.6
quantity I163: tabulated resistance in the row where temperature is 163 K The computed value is 61.35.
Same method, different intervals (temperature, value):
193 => 59.17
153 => 60.45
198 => 62.58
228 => 55.82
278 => 56.25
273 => 55.53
